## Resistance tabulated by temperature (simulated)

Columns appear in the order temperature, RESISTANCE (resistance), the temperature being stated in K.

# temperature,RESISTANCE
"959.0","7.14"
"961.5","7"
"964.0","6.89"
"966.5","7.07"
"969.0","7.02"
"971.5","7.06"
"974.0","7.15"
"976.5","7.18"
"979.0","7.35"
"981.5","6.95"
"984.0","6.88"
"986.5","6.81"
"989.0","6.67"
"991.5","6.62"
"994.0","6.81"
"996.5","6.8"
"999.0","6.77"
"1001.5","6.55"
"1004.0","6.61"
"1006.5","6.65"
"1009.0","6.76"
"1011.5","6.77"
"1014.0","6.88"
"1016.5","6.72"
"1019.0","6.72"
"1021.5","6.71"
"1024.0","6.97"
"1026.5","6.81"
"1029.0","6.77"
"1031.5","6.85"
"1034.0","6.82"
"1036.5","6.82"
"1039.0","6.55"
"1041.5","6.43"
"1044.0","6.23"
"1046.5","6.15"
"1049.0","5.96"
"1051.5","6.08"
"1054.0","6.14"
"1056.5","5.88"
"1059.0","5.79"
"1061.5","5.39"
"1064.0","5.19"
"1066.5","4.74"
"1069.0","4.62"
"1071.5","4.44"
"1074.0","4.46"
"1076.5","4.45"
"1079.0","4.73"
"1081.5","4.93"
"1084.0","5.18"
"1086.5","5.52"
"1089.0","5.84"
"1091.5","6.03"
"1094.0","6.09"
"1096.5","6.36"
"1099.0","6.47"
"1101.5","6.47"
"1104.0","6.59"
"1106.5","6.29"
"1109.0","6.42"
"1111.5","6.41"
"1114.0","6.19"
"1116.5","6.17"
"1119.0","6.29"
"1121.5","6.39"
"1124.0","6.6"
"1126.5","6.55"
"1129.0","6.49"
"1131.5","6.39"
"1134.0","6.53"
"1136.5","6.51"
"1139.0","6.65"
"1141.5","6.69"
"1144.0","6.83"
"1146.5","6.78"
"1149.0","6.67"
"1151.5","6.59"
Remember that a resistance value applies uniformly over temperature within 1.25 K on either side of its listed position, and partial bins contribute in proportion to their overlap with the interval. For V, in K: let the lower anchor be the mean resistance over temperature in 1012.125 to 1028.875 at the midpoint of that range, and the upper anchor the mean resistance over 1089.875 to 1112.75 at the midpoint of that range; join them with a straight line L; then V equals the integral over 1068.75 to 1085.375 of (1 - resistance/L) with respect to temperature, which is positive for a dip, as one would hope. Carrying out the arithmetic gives 4.6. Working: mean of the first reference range 6.8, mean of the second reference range 6.34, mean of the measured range 4.7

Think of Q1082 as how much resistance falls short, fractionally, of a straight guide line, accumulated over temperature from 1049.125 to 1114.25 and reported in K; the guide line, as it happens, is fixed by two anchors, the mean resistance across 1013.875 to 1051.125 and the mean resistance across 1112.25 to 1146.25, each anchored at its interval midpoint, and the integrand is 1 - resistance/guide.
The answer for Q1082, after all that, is 9.0 K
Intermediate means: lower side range 6.61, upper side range 6.49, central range 5.64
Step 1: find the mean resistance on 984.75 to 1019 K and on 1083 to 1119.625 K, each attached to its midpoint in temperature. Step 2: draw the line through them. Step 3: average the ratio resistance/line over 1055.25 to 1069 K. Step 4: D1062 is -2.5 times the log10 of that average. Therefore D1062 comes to 0.20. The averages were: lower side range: 6.73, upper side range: 6.16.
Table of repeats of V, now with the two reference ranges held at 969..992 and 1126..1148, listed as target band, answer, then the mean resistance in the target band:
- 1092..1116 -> 1.2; 6.35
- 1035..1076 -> 6.9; 5.66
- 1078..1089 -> 2.5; 5.18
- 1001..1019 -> 0.5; 6.71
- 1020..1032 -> 0.1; 6.82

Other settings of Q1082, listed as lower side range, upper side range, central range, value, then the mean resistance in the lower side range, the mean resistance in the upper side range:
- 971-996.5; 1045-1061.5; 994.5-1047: -2.3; 6.94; 5.96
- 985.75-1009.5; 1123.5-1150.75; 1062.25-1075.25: 3.8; 6.7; 6.61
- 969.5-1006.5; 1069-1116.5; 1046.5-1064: 0.8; 6.87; 5.7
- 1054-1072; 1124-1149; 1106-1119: -0.3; 5.25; 6.61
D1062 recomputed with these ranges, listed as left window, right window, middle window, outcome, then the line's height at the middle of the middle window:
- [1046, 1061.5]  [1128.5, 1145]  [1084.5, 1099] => 0.05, 6.24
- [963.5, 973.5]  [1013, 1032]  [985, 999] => 0.03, 6.93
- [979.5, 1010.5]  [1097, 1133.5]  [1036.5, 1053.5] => 0.06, 6.61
